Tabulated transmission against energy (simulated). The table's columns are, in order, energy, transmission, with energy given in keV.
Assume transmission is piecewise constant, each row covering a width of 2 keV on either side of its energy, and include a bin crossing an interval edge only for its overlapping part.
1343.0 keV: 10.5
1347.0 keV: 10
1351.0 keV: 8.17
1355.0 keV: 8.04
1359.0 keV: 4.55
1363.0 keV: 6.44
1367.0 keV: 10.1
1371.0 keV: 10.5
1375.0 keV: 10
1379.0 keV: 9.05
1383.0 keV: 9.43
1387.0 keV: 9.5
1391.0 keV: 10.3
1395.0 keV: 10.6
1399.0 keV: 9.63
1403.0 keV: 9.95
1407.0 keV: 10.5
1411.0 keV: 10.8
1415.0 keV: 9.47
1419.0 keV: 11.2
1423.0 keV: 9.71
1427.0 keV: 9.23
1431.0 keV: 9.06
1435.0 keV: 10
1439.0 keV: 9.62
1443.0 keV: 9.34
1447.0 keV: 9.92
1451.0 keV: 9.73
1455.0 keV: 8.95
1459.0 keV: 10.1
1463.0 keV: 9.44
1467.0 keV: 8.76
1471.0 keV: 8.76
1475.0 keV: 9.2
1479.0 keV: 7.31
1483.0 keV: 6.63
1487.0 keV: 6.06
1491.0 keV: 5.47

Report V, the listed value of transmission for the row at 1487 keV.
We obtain 6.06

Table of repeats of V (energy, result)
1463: 9.44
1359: 4.55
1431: 9.06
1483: 6.63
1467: 8.76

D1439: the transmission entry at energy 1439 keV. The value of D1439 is 9.62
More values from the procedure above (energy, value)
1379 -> 9.05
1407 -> 10.5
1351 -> 8.17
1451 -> 9.73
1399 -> 9.63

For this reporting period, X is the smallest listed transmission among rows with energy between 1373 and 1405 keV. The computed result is 9.05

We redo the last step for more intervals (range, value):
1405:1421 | 9.47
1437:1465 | 8.95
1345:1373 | 4.55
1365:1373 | 10.1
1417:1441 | 9.06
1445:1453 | 9.73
